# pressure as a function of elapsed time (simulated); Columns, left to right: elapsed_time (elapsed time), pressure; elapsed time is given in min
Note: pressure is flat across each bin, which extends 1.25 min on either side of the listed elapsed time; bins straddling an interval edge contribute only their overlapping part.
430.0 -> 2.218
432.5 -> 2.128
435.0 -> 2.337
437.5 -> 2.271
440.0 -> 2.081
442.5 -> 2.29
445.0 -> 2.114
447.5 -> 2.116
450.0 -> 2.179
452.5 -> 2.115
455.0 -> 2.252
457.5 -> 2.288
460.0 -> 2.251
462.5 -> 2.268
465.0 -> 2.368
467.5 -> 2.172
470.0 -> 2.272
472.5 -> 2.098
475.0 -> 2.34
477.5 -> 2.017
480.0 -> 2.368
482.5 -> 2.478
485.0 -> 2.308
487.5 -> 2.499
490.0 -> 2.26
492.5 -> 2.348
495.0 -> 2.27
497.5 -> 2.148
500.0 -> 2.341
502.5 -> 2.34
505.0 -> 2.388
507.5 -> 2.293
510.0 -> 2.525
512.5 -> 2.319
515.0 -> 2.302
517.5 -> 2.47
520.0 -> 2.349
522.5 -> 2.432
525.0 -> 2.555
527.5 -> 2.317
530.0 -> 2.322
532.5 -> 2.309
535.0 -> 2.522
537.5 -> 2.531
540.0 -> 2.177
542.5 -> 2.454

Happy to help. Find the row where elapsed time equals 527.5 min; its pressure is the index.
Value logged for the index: 2.317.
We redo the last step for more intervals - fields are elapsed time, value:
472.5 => 2.098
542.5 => 2.454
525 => 2.555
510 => 2.525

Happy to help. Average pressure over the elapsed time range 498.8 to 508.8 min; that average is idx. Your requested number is 2.34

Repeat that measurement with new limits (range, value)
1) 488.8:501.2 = 2.27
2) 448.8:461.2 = 2.22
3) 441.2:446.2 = 2.2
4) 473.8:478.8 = 2.18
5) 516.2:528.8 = 2.42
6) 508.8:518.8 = 2.4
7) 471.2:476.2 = 2.22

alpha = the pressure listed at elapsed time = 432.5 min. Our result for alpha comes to 2.128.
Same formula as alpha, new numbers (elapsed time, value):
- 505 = 2.388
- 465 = 2.368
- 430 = 2.218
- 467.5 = 2.172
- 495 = 2.27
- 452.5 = 2.115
